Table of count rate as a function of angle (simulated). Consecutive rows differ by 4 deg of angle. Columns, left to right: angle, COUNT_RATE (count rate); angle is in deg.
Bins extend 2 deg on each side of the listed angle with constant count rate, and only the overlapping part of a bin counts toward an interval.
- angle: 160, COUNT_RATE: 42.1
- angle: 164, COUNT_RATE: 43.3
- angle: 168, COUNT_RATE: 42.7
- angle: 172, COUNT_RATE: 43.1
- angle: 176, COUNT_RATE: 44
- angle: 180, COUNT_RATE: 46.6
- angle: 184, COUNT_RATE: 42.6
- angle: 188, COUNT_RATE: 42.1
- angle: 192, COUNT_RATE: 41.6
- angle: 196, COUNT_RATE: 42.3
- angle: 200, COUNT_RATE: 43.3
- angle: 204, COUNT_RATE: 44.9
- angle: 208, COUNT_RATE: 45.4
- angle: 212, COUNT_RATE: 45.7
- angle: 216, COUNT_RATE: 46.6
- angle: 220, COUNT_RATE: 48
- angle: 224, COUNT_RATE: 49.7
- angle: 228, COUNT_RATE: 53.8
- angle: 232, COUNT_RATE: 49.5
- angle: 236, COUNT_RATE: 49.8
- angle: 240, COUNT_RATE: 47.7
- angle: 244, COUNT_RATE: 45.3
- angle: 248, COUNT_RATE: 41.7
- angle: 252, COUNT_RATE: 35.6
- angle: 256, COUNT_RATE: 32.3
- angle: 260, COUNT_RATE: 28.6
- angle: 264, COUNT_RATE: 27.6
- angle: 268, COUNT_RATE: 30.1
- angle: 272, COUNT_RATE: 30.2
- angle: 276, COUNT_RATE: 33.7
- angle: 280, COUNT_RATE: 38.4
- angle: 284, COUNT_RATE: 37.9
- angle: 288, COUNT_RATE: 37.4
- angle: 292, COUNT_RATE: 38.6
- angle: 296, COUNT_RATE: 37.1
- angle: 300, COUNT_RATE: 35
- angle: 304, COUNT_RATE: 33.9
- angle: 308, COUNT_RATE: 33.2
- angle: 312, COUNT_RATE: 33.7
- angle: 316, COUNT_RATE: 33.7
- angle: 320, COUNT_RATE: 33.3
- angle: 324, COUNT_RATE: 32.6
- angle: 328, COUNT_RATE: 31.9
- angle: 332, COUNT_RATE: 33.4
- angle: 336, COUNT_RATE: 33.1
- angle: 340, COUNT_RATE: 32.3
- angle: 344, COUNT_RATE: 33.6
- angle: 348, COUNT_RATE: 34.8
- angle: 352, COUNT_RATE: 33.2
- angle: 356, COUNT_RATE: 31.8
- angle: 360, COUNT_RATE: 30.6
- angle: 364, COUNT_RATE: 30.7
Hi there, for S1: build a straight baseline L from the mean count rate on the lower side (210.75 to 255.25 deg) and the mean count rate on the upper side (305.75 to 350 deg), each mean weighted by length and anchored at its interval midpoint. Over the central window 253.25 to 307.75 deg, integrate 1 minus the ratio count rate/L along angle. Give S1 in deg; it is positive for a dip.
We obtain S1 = 7.7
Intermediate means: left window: 46.3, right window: 33.2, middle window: 33.9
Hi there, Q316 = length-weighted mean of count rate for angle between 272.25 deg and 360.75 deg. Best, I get 34.2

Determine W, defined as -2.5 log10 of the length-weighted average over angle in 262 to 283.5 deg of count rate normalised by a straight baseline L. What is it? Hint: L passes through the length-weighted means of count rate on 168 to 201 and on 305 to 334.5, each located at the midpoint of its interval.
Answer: 0.131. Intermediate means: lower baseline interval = 43.2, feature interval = 32.4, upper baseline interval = 33.1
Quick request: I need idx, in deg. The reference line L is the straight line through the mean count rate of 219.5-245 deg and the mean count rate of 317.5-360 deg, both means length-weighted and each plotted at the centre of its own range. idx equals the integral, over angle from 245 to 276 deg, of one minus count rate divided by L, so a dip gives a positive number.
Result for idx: 8.4 deg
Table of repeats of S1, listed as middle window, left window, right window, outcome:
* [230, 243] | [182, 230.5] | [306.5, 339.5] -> -2.0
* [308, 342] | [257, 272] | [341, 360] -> -1.2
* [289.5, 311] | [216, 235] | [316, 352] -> 1.6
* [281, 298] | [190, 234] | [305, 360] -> 0.0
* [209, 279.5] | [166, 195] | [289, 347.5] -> -3.2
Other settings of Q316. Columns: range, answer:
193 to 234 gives 46.8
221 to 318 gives 38.2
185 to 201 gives 42.3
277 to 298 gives 37.7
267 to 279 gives 32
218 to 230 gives 50.5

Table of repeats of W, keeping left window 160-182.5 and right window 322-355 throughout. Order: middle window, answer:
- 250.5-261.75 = 0.19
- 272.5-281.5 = 0.06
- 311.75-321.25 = 0.03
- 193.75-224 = -0.10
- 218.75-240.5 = -0.24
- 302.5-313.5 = 0.05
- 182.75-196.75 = 0.01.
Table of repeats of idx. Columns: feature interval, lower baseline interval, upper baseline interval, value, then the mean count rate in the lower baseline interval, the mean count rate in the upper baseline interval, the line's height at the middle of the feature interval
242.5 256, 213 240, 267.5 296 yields 1.3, 49.3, 35.6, 43.6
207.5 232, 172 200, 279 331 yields -4.6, 43.2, 35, 40.9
